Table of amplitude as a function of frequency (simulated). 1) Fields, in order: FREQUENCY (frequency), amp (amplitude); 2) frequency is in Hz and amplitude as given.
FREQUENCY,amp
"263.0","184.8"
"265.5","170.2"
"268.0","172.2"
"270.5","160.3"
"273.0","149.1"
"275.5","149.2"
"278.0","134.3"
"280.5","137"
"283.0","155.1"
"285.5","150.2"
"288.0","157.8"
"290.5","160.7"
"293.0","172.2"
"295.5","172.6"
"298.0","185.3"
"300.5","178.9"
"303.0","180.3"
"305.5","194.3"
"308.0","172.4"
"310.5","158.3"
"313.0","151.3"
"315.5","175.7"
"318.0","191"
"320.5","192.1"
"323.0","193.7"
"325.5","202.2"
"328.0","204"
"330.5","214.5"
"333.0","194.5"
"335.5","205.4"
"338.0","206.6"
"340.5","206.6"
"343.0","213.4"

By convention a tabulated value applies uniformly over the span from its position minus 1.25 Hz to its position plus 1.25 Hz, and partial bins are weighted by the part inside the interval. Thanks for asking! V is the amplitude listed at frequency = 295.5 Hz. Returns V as 172.6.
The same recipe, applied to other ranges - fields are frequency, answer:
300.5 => 178.9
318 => 191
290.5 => 160.7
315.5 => 175.7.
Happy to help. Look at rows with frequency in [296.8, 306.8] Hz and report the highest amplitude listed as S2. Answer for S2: 194.3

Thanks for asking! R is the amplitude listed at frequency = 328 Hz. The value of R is 204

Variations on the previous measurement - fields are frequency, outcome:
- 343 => 213.4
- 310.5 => 158.3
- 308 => 172.4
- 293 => 172.2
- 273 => 149.1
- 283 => 155.1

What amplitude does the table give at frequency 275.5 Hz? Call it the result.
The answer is 149.2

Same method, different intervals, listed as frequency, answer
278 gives 134.3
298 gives 185.3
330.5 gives 214.5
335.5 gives 205.4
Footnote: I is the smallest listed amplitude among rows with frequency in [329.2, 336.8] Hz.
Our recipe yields 194.5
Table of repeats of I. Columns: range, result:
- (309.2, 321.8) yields 151.3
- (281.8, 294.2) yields 150.2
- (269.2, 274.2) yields 149.1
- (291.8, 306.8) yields 172.2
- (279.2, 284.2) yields 137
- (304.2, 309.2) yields 172.4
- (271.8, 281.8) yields 134.3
